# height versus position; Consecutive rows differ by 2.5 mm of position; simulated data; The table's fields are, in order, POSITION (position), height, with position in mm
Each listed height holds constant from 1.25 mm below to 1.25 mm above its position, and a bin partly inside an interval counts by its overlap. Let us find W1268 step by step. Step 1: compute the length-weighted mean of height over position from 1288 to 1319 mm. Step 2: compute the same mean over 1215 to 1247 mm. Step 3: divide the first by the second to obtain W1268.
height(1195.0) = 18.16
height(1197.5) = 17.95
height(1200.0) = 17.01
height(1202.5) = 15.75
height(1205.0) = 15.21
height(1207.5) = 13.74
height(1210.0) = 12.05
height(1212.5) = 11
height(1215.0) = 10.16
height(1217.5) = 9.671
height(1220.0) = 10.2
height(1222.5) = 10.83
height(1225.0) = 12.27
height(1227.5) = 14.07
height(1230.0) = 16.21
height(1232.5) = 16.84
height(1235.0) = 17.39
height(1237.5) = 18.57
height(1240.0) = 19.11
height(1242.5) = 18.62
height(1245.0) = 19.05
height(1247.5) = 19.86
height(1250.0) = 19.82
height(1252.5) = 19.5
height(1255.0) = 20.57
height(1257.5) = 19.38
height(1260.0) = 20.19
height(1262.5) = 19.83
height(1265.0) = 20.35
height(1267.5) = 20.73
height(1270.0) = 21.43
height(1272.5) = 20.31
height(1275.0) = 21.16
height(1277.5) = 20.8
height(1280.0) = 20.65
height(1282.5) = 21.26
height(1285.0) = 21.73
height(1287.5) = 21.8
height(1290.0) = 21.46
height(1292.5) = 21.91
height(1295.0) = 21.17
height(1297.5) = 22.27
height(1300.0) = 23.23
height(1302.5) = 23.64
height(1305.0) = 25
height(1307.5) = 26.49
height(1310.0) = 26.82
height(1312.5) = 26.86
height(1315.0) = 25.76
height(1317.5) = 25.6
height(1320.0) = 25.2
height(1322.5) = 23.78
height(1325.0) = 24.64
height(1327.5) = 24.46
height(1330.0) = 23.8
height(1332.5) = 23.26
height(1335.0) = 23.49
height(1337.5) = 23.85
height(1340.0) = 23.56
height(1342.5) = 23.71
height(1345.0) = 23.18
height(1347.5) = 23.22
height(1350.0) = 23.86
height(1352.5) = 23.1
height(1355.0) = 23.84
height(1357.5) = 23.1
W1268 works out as 1.59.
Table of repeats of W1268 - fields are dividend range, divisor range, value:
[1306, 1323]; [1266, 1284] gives 1.24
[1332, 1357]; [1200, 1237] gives 1.74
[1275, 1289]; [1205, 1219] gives 1.82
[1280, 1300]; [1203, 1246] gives 1.51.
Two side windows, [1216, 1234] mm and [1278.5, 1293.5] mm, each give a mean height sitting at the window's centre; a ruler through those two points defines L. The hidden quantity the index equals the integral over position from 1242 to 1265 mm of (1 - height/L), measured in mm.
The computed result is -3.90 mm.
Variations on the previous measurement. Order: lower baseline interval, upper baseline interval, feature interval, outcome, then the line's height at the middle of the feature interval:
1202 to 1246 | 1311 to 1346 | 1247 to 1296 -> -4.7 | 19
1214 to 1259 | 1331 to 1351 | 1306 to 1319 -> -2.9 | 21.5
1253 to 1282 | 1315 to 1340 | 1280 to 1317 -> -1.6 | 22.4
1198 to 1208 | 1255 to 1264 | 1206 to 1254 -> 7.2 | 17.7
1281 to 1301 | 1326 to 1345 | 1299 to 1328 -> -3.0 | 22.8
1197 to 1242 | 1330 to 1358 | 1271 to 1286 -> -1.8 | 18.7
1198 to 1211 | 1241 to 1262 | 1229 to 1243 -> 0.3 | 18.1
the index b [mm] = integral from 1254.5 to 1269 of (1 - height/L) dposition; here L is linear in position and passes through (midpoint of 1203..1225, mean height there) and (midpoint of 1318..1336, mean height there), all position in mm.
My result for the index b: -2.7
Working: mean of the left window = 11.8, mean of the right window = 24.2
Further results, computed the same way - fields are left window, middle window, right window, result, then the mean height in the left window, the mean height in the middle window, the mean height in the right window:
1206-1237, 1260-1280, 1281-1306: -1.43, 13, 20.6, 22.3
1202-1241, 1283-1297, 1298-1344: -0.26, 13.9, 21.6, 24.6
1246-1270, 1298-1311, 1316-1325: -0.66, 20.1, 24.8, 24.9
